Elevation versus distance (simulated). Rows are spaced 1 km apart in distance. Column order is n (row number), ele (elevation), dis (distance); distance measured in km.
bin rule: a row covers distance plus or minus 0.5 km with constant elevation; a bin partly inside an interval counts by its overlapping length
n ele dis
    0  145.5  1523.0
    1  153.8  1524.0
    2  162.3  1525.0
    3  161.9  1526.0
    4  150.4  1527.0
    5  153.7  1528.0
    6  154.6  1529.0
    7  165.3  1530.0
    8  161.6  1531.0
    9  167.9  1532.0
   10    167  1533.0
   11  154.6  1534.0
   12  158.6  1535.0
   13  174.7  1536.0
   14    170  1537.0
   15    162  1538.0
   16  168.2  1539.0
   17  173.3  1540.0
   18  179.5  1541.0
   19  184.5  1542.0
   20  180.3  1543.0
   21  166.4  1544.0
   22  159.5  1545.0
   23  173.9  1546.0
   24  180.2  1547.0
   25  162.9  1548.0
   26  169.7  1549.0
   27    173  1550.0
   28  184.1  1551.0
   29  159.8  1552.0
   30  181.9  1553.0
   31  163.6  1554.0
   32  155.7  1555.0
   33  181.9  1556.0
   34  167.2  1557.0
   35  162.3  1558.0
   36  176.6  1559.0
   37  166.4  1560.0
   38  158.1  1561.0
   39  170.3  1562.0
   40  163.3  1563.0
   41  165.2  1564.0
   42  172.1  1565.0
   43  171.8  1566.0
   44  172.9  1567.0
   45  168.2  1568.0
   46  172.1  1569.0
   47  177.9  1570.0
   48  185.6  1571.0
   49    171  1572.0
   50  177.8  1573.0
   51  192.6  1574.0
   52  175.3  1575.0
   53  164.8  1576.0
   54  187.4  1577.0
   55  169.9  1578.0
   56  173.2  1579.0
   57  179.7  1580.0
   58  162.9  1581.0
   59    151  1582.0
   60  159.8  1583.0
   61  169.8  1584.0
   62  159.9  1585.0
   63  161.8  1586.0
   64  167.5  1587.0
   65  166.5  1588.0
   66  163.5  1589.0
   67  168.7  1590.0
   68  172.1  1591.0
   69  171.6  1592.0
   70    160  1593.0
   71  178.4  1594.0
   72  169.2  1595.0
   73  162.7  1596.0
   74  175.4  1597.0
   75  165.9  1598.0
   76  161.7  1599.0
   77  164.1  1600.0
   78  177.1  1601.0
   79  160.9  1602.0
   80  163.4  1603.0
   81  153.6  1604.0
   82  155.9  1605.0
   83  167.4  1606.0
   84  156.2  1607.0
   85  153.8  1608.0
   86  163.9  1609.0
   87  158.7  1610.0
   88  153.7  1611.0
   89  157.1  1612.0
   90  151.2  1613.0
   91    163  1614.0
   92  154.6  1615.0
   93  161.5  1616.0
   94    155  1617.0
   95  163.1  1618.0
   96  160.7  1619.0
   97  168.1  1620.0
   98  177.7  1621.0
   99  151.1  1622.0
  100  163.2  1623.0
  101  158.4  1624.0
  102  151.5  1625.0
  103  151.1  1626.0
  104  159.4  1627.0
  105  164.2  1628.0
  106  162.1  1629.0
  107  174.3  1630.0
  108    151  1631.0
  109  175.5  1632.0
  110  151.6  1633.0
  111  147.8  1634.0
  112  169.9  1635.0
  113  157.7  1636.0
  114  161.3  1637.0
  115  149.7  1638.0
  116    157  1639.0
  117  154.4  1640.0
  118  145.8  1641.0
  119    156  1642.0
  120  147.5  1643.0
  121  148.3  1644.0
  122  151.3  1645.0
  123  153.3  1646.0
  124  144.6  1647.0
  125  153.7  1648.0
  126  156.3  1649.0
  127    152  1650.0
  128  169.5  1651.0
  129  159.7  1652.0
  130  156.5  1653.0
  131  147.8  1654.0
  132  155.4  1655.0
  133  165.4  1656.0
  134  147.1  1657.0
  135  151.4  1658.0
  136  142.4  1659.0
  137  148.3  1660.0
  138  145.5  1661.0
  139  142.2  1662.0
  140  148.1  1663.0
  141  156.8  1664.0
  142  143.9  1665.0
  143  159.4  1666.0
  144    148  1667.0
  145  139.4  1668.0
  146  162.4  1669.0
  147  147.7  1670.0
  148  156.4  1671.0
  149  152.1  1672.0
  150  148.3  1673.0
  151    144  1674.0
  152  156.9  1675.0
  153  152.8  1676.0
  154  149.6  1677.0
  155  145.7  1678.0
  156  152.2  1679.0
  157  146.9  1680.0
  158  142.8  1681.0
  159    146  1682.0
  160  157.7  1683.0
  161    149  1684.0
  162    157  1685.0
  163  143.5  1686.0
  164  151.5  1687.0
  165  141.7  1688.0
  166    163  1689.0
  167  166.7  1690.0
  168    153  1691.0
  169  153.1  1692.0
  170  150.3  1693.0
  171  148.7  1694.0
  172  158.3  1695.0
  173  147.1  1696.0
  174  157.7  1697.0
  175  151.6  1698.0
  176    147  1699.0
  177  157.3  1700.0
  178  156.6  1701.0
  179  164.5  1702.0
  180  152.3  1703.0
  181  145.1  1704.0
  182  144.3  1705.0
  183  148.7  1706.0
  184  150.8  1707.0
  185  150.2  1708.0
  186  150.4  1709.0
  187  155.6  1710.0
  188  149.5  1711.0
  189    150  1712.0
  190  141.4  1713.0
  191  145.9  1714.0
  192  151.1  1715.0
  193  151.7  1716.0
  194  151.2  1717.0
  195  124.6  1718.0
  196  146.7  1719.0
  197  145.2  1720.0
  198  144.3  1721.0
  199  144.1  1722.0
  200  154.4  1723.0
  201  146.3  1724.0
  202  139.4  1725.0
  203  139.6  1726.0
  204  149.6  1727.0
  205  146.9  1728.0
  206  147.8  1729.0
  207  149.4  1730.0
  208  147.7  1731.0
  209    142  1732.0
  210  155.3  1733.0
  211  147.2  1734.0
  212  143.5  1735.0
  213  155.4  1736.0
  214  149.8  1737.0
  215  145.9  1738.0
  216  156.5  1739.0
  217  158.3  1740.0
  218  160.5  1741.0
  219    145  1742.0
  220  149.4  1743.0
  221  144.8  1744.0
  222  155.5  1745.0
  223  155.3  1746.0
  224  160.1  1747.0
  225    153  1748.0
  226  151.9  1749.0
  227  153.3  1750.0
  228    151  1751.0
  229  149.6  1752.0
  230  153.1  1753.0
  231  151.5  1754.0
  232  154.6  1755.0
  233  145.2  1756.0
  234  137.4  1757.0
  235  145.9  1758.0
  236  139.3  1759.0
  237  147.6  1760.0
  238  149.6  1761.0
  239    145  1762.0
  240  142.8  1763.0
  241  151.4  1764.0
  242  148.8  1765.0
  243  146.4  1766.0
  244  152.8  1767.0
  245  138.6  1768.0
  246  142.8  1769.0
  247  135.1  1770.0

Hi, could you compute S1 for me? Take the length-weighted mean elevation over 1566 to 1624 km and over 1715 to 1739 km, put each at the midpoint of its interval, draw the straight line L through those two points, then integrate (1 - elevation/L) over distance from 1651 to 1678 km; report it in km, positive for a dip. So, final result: 0.8 km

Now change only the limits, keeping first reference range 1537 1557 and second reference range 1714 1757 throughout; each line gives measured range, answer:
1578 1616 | 0.4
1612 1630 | 0.3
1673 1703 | 0.5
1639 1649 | 0.5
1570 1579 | -0.5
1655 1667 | 0.6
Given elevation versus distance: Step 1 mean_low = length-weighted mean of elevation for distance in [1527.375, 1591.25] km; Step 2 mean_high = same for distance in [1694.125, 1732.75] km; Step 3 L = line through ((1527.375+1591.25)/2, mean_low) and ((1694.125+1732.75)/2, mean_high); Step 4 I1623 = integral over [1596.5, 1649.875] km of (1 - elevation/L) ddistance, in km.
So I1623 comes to 0.7 km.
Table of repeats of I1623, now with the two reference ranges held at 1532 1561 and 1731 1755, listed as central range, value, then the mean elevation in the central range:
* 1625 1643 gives 0.4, 158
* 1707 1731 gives 1.1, 147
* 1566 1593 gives -0.7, 171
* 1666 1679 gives 0.6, 151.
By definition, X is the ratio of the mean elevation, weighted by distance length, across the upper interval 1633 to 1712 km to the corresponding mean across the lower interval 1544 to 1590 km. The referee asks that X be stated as 0.89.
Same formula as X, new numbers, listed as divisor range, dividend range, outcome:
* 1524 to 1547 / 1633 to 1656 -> 0.93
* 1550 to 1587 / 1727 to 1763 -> 0.88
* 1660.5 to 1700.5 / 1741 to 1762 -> 0.99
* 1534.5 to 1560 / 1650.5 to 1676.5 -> 0.89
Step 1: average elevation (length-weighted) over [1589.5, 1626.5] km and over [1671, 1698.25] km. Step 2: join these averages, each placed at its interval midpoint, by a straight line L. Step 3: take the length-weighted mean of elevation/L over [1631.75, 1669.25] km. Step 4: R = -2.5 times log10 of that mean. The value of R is 0.02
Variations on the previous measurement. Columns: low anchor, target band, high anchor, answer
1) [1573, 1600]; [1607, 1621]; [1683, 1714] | 0.036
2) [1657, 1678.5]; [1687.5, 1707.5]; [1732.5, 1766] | -0.023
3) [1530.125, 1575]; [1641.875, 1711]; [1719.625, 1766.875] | 0.034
